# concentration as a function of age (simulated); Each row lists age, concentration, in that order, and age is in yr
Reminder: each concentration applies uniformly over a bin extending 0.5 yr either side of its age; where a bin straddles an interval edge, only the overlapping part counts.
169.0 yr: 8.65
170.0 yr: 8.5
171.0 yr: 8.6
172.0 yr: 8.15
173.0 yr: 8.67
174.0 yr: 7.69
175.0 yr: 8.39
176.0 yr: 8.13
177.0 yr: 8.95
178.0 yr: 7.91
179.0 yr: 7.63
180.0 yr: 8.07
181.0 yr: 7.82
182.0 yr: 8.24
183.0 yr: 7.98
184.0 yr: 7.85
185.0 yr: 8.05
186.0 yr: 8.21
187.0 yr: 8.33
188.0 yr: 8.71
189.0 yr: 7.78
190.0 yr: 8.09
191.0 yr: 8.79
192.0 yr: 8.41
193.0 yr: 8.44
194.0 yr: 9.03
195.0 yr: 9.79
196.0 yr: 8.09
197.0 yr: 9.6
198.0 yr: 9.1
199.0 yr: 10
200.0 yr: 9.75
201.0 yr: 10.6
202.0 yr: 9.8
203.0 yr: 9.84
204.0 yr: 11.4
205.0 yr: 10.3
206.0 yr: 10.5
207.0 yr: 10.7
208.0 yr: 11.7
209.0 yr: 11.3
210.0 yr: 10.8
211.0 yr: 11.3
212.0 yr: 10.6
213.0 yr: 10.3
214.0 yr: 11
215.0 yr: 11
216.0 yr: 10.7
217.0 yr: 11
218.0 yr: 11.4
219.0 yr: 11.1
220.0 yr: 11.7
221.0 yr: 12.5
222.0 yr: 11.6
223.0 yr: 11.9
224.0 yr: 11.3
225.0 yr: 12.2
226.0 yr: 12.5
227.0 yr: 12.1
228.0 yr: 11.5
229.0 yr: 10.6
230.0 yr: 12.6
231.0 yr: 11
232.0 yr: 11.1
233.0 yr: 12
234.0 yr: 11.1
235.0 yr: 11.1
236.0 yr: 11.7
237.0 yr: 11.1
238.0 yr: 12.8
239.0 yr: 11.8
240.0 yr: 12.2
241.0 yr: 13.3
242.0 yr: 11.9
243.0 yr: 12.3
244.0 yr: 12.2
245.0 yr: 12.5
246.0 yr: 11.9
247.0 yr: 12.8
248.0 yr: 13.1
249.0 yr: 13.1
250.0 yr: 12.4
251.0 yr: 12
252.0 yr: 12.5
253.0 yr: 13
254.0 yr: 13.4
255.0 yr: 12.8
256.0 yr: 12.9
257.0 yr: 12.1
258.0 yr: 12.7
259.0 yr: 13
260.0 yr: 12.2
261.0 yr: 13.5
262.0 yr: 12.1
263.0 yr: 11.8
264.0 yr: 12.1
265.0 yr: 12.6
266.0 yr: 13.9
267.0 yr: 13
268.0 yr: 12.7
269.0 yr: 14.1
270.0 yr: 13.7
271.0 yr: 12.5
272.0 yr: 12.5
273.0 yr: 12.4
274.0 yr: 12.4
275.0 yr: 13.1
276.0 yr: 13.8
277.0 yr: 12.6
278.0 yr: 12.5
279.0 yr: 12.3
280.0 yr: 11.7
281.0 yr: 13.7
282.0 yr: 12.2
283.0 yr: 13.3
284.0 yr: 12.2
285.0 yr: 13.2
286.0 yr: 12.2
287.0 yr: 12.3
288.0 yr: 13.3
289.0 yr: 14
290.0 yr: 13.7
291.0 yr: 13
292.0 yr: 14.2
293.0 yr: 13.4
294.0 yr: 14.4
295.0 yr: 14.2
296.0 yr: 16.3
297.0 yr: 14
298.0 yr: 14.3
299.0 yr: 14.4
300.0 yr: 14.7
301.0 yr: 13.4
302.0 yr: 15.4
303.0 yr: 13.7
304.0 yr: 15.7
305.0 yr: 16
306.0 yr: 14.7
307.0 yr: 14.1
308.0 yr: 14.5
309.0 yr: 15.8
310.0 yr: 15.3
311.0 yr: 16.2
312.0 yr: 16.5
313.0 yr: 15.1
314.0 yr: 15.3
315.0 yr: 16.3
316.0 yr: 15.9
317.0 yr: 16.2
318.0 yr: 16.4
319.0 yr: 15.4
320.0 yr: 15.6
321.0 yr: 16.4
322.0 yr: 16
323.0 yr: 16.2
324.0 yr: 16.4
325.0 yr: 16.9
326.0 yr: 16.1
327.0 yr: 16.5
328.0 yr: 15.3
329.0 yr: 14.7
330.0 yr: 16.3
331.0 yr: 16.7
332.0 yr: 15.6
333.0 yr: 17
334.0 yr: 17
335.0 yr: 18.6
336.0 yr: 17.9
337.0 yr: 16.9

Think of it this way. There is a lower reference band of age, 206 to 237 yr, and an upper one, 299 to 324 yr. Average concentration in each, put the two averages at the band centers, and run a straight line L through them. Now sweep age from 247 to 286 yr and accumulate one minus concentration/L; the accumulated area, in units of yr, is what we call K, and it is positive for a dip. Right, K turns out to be 1.8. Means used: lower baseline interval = 11.4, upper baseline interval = 15.4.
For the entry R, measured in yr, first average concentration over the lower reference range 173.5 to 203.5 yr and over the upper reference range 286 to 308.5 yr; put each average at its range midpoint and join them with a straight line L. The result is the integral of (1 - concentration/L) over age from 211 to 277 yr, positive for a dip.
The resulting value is -4.2 yr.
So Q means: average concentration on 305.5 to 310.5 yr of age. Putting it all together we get 14.9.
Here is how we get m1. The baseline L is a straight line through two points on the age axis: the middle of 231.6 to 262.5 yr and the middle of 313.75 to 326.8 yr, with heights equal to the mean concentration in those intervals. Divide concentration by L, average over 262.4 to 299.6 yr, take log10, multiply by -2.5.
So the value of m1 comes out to 0.07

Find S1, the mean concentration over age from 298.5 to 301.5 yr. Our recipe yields 14.2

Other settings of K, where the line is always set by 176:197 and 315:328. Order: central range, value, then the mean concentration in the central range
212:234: -2.1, 11.5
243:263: -0.7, 12.6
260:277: 0.3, 12.9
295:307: 0.2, 14.7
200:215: -1.8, 10.7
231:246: -0.7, 11.9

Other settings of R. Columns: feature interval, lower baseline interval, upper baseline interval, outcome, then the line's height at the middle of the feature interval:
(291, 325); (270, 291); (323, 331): -1.07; 14.7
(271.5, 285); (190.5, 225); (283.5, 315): 0.81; 13.5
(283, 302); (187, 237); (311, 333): 1.05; 14.6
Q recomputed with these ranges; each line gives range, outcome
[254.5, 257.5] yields 12.6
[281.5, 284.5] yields 12.6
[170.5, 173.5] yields 8.47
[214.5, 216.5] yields 10.8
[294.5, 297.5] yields 14.8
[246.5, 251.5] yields 12.7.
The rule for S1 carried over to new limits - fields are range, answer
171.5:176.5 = 8.21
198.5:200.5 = 9.88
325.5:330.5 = 15.8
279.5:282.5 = 12.5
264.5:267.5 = 13.2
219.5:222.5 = 11.9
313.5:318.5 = 16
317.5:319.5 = 15.9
